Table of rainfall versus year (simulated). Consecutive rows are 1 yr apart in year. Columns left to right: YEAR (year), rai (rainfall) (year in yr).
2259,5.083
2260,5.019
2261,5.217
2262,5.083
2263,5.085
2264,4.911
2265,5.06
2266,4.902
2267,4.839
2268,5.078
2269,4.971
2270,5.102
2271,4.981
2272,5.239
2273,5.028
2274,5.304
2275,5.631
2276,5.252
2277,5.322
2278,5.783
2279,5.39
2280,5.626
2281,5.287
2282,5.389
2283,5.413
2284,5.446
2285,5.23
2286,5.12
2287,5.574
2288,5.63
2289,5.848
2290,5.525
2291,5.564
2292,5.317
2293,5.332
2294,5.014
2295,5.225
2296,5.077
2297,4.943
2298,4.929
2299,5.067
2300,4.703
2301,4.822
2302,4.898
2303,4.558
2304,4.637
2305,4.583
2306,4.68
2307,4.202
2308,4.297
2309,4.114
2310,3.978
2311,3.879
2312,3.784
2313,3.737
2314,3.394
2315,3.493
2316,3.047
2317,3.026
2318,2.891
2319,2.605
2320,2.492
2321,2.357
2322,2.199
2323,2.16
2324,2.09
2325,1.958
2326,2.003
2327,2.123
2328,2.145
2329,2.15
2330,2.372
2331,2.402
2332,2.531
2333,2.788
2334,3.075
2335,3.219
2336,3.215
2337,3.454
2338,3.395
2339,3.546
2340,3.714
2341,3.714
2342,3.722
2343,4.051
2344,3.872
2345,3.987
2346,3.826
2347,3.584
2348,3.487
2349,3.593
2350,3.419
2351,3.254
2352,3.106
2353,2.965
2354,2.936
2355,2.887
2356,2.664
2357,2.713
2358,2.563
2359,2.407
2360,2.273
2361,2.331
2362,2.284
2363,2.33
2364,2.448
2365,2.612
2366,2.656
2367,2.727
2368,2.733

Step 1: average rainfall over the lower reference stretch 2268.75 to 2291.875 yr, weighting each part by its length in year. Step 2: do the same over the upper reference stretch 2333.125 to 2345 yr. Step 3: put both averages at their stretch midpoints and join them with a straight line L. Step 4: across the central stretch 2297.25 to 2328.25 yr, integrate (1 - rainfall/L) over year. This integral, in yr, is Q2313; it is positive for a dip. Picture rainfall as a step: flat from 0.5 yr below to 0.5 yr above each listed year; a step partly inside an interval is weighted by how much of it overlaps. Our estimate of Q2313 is 6.26 yr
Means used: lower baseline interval 5.38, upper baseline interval 3.54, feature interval 3.53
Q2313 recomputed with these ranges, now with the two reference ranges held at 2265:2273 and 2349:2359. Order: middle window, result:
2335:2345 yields -1.0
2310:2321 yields 1.9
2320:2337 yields 5.2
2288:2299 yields -2.1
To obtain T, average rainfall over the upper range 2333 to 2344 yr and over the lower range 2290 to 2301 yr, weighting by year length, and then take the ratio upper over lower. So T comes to 0.68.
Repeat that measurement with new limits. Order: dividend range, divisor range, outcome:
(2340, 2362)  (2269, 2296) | 0.60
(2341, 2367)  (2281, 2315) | 0.63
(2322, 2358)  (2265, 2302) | 0.58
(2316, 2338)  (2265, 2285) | 0.49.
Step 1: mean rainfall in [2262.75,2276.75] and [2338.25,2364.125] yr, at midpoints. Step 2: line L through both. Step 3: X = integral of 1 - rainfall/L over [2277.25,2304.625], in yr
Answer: -3.8 yr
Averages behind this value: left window 5.1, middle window 5.23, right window 3.15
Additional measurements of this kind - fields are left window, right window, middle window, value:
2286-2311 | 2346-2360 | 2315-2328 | 5.34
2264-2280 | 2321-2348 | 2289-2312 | -3.27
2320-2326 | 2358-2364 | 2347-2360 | -3.81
